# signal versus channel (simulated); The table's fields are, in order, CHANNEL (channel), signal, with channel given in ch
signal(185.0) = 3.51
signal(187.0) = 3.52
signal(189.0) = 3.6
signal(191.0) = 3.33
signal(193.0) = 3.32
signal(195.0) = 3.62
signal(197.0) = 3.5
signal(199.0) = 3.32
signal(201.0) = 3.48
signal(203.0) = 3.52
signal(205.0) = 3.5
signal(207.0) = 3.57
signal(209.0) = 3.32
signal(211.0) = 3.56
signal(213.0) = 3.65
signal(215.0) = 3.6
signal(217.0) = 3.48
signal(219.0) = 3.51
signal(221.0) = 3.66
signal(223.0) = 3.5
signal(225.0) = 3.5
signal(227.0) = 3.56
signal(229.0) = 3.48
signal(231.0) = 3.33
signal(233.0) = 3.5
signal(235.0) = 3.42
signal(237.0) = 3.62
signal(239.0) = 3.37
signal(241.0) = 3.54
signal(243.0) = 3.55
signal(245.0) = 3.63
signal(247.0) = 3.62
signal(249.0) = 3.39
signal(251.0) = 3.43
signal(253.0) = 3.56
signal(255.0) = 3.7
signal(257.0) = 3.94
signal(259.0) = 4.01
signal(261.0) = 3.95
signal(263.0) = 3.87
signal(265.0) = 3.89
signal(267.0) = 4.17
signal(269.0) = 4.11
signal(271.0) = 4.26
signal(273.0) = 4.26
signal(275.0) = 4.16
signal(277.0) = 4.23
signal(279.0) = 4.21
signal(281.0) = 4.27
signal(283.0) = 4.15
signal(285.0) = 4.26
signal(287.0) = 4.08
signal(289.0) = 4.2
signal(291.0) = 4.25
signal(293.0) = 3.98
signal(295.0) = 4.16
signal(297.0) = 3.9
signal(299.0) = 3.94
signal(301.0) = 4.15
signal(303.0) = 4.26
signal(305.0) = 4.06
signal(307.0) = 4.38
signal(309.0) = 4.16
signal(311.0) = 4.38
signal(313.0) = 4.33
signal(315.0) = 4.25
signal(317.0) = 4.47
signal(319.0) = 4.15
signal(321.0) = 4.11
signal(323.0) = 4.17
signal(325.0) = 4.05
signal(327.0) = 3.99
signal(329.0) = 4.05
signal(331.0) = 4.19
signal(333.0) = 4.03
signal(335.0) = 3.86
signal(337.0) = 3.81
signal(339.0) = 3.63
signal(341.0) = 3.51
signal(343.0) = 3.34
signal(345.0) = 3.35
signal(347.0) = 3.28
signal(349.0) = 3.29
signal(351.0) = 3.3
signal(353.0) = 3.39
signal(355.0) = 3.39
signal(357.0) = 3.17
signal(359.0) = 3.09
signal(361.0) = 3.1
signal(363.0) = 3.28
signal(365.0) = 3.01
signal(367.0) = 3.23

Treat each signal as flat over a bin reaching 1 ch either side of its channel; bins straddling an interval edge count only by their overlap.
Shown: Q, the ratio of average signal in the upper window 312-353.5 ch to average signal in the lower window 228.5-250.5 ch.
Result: 1.10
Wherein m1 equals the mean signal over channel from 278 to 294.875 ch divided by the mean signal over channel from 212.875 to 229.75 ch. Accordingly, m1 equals 1.18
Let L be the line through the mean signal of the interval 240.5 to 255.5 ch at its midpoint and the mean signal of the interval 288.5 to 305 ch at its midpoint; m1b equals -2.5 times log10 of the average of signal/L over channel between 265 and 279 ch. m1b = -0.10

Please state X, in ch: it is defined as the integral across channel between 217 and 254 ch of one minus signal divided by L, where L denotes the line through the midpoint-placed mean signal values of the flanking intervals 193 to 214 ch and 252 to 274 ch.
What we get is 2.4 ch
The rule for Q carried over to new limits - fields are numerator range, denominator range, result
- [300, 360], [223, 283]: 1.02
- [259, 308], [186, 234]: 1.18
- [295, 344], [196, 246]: 1.16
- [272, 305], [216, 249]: 1.18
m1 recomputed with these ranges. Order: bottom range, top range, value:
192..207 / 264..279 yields 1.20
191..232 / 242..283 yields 1.12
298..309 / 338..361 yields 0.80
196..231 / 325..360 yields 1.02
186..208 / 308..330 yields 1.20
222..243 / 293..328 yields 1.20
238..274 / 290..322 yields 1.10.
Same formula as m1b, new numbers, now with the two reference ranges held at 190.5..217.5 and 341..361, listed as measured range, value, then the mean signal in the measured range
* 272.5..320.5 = -0.24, 4.19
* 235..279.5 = -0.12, 3.83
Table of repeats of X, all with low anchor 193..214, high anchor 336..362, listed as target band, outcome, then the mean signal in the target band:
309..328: -4.6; 4.21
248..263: -1.2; 3.72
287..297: -2.1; 4.12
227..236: 0.1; 3.45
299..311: -2.8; 4.2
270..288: -4.1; 4.21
